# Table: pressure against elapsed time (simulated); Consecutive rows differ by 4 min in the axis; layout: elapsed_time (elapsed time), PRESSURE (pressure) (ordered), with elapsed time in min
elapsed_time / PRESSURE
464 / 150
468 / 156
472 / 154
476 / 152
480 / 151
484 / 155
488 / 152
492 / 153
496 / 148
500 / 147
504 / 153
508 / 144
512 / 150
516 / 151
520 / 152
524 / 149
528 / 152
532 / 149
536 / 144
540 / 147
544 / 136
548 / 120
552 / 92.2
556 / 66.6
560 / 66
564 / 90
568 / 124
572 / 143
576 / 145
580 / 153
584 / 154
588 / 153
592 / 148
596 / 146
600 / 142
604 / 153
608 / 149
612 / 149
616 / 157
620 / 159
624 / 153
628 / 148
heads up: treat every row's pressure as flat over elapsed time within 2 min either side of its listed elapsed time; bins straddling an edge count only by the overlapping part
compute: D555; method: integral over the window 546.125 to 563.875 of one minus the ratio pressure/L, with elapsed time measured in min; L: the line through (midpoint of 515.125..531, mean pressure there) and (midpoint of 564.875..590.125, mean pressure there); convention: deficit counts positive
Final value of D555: 7.3 min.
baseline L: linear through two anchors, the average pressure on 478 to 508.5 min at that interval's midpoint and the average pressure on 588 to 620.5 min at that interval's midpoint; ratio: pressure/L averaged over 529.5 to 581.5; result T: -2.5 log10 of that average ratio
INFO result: 0.23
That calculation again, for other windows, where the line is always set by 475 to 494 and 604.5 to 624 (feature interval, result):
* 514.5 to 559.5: 0.175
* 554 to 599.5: 0.206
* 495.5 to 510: 0.034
